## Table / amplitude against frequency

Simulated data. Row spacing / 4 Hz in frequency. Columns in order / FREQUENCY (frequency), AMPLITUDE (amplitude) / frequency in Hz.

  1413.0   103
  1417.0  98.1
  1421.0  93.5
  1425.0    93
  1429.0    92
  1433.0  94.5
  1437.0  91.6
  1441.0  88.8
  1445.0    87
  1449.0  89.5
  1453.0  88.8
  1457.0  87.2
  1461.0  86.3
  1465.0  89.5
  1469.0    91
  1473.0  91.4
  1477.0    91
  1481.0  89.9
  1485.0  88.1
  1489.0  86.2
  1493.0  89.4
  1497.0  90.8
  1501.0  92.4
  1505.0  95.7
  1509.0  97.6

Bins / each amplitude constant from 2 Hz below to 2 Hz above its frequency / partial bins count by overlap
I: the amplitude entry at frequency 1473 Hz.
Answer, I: 91.4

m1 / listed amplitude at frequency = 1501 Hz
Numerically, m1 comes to 92.4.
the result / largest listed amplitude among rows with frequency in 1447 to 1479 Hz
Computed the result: 91.4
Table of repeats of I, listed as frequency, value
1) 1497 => 90.8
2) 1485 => 88.1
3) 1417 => 98.1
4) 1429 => 92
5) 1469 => 91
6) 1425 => 93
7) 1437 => 91.6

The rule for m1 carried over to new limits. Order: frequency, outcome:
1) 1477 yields 91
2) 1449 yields 89.5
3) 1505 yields 95.7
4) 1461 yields 86.3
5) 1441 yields 88.8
